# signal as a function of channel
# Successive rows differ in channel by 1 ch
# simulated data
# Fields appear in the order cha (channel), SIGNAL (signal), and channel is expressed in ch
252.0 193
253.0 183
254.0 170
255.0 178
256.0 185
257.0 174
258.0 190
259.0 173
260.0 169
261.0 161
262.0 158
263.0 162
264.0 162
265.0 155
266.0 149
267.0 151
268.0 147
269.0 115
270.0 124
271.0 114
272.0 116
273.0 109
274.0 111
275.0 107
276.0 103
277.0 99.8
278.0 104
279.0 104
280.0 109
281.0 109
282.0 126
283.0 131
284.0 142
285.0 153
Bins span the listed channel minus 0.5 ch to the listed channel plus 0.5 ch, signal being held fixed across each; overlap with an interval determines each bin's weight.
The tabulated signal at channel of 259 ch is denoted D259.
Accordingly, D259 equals 173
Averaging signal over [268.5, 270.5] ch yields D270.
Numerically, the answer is 120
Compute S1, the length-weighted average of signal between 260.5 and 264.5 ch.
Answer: 161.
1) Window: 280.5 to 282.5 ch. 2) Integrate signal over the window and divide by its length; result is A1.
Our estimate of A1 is 118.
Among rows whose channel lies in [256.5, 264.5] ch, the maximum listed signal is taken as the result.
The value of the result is 190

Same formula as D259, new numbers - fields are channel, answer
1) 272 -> 116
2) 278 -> 104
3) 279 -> 104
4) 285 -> 153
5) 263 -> 162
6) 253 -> 183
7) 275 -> 107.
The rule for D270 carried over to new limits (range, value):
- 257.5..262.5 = 170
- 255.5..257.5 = 180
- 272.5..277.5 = 106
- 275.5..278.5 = 102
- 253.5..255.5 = 174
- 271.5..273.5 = 112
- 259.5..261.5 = 165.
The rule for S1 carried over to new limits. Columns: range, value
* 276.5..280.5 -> 104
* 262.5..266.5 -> 157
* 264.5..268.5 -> 150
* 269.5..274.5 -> 115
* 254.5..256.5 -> 182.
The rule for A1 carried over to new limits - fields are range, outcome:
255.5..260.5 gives 178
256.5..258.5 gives 182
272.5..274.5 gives 110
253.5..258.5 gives 179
